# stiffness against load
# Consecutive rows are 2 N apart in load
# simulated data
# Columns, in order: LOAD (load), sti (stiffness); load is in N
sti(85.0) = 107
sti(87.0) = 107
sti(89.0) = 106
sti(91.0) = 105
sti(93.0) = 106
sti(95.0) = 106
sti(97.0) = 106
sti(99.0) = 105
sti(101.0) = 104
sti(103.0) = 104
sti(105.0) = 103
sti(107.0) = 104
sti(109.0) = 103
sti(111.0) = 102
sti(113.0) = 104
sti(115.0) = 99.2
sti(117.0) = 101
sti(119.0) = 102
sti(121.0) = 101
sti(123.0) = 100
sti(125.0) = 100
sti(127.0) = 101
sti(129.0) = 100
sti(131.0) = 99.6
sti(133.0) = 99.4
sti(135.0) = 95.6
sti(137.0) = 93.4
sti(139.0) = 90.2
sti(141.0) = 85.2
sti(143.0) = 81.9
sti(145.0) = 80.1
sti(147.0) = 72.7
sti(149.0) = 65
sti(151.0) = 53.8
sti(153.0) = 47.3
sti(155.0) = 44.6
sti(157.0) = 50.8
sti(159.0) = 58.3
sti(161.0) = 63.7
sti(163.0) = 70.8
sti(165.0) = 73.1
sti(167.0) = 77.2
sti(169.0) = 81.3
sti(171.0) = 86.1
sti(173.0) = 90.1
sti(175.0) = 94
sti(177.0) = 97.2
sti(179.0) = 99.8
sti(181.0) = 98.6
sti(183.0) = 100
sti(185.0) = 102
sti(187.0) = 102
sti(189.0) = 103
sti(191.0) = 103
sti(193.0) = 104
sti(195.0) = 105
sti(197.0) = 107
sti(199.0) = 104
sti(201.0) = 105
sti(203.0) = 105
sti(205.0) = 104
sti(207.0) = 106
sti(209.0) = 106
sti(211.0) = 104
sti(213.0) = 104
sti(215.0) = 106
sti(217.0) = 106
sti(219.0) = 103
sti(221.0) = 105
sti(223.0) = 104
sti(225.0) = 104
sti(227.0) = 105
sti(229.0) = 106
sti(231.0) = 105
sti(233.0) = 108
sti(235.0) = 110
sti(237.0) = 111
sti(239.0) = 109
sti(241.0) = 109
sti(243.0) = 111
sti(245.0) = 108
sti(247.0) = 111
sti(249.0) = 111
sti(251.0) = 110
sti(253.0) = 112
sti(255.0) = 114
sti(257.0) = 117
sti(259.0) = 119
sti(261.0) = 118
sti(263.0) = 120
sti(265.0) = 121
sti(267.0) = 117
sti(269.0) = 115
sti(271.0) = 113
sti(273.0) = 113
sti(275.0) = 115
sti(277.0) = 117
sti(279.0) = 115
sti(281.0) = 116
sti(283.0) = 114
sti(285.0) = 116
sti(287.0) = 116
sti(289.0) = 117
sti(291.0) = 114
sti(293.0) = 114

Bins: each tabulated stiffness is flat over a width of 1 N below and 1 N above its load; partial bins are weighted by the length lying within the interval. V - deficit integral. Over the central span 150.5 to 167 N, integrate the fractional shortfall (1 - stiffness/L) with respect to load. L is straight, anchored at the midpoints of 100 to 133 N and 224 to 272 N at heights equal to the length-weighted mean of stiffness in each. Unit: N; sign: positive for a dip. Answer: 7.2 N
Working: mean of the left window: 102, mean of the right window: 112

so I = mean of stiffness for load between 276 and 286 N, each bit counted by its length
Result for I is 116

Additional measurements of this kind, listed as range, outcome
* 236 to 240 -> 110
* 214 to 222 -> 105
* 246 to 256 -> 112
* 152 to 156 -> 46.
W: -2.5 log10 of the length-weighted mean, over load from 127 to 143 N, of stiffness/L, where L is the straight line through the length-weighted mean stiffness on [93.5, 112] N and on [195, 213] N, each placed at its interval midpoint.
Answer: 0.110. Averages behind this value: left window 104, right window 105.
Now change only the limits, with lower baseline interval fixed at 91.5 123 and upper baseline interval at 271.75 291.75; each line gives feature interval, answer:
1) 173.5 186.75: 0.10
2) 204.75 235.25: 0.06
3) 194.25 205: 0.05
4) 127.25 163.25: 0.36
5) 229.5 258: 0.02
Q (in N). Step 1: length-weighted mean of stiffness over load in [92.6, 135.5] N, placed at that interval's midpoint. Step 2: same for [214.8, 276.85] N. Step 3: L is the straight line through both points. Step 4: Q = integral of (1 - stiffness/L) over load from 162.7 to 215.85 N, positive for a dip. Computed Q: 4.6 N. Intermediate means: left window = 102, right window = 111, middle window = 98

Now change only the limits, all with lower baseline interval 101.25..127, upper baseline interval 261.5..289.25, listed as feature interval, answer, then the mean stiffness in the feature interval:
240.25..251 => 0.3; 110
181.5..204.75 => 1.1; 104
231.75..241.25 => 0.3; 109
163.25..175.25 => 2.8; 82.2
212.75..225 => 0.7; 105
